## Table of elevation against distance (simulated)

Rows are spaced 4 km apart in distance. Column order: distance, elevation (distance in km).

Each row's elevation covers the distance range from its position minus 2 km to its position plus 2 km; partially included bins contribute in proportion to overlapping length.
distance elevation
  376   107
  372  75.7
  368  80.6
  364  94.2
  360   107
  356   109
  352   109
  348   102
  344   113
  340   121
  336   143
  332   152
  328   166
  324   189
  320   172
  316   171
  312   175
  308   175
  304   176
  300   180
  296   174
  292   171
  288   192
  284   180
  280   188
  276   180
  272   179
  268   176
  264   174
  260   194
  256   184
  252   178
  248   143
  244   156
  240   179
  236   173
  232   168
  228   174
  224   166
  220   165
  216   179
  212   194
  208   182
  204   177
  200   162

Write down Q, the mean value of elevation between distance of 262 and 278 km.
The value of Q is 177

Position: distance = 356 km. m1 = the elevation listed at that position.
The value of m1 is 109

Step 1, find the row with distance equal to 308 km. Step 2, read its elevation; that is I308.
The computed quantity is 175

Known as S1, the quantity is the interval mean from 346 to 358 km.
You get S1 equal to 107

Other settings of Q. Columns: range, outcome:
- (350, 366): 105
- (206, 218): 185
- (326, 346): 139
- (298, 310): 177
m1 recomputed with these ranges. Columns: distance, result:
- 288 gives 192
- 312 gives 175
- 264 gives 174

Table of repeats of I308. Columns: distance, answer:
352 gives 109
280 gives 188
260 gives 194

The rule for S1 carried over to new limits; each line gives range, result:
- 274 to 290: 185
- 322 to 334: 169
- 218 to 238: 169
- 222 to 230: 170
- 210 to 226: 176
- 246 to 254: 160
